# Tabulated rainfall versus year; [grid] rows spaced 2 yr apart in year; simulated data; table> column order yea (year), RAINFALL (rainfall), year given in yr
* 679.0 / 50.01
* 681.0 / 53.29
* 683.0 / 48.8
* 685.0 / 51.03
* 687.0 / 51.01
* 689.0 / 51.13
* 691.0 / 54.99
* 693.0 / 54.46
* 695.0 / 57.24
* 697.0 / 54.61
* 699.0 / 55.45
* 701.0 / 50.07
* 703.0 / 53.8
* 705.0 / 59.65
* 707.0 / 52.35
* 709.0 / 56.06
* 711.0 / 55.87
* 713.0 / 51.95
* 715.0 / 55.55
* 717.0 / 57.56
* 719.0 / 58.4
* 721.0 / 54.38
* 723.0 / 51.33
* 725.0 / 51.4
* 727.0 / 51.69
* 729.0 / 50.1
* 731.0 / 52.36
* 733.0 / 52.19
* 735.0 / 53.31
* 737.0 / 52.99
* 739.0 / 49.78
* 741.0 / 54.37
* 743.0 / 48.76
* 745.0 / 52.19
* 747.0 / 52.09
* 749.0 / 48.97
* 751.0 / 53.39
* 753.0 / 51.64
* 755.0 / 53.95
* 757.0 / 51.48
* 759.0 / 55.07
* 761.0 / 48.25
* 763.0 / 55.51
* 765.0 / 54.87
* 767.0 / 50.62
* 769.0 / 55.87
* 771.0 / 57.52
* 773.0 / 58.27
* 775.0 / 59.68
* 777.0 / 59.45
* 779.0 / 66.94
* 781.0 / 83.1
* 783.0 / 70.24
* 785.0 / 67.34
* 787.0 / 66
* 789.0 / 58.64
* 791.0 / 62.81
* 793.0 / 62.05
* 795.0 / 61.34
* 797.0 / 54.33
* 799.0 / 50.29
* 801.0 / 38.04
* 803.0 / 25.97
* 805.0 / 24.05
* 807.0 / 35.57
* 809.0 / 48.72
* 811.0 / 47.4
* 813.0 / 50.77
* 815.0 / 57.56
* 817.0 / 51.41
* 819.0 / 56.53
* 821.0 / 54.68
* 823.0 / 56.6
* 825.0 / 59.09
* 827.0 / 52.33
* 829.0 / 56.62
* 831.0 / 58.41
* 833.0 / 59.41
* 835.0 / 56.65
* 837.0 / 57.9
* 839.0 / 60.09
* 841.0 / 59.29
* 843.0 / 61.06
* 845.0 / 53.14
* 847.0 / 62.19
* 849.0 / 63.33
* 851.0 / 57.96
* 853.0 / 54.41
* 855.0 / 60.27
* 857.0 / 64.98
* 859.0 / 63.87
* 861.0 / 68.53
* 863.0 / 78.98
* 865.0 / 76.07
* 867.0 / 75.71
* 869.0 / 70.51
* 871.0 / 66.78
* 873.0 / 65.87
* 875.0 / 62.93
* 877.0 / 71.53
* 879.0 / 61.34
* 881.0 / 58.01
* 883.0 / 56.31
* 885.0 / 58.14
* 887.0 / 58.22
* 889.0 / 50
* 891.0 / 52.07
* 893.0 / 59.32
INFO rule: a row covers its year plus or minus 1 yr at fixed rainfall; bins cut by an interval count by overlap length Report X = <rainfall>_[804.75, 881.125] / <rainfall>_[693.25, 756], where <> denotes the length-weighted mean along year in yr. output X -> 1.1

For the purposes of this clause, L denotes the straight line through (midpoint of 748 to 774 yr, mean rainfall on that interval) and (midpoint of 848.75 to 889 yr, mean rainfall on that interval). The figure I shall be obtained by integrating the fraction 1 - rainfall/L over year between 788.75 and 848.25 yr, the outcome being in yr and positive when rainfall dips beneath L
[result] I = 6.3 yr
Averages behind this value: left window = 53.5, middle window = 53.1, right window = 64.3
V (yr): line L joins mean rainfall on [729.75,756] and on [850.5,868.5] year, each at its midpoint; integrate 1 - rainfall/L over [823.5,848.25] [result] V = 2.3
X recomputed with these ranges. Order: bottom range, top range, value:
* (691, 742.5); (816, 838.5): 1.05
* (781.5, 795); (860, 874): 1.10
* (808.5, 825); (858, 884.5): 1.26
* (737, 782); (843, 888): 1.15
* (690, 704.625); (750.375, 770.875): 0.98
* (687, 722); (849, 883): 1.20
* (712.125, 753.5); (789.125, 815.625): 0.91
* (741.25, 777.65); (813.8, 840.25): 1.06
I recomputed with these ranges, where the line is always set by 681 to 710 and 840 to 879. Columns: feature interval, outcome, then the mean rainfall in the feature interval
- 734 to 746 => 1.02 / 51.9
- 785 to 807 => 3.65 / 50.5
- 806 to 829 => 3.72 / 52.1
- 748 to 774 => 2.10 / 53.5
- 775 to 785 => -1.54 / 68.6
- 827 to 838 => 1.02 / 57.3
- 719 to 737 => 1.09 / 52.5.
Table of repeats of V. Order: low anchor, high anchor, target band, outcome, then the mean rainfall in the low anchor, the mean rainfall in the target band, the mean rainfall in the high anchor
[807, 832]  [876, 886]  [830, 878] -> -4.9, 53.4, 63.7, 61.1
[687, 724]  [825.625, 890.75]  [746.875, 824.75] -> 5.3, 54.6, 54.4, 61.8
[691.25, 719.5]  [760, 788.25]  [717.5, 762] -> 4.4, 55.2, 52.2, 61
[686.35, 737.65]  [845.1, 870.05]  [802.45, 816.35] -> 4.4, 53.9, 42.2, 65.9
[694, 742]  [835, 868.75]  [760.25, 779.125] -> 0.4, 53.9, 56.3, 63.6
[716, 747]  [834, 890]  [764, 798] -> -3.1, 52.7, 61.7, 62.6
